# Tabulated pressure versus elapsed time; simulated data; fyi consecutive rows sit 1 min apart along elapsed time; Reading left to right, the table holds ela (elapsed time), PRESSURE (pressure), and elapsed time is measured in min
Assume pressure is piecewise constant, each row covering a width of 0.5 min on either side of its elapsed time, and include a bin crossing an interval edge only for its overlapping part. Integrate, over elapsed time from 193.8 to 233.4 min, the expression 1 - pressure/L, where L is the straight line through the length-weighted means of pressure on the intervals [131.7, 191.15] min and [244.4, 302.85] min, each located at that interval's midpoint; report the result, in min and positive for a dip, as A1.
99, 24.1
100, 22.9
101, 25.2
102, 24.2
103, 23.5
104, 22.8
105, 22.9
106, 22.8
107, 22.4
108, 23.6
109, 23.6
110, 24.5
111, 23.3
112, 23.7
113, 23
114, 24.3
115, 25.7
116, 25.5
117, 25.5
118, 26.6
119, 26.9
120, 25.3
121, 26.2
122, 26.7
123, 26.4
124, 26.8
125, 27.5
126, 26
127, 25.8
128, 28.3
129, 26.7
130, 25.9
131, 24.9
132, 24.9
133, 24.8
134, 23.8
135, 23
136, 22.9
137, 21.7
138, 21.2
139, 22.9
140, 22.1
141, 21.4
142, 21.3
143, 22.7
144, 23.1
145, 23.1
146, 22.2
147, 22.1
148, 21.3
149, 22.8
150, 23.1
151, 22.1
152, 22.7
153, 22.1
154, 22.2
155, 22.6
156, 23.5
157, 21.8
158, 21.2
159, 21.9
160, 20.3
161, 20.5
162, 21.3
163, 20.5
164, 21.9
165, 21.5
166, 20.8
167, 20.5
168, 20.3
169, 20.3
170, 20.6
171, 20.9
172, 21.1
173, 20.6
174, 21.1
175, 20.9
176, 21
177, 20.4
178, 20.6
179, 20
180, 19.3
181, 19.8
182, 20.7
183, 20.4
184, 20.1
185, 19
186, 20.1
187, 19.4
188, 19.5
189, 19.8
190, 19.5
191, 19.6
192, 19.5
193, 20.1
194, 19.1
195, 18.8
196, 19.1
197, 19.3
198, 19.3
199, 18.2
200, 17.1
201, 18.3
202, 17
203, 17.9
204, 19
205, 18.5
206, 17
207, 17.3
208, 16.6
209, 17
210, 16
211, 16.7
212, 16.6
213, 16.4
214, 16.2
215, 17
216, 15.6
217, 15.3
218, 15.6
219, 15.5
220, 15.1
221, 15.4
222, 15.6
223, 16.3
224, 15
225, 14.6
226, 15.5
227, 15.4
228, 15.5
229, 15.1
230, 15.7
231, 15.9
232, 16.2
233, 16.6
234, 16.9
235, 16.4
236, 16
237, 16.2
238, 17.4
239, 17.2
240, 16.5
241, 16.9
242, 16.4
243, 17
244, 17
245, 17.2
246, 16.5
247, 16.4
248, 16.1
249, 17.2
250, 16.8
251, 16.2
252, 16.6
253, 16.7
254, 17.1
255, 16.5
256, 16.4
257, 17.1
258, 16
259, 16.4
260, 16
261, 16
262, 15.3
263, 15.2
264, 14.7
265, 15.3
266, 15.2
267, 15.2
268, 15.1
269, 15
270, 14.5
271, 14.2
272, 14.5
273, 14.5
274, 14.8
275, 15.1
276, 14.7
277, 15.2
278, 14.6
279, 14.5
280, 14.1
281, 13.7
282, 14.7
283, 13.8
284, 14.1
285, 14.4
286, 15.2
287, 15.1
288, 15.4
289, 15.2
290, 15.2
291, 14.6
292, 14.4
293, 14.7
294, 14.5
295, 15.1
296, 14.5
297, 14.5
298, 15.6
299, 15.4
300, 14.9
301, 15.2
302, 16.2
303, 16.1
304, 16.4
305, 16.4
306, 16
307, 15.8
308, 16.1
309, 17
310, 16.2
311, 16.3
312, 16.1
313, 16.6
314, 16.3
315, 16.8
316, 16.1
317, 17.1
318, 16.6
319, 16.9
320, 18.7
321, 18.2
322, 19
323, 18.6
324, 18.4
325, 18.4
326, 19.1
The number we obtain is 4.1 min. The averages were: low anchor 21.4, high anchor 15.3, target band 16.7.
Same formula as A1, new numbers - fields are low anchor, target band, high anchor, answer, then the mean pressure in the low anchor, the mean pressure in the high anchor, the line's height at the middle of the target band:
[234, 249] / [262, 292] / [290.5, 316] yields 2.5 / 16.7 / 15.7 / 16.1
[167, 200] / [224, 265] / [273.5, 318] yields 2.8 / 19.9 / 15.3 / 17.4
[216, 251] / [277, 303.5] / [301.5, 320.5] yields 2.5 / 16.1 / 16.5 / 16.4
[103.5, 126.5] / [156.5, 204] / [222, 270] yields 1.2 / 24.9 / 16.1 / 20.5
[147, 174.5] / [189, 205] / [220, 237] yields -0.3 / 21.5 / 15.8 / 18.4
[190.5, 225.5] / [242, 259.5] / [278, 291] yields -1.0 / 17.2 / 14.6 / 15.8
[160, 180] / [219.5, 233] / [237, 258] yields 1.7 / 20.7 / 16.7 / 17.8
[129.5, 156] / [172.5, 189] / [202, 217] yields -0.6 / 22.8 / 16.9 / 19.5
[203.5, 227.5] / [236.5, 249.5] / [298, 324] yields -0.3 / 16.2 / 16.6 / 16.3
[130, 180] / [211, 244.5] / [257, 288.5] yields 2.9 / 21.9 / 15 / 17.6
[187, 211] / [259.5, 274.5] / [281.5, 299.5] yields 0.7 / 18.4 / 14.8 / 15.7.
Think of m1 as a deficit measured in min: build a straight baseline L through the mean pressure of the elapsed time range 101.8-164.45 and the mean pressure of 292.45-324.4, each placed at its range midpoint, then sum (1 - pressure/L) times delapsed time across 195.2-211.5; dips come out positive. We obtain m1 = 2.3 min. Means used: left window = 23.6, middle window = 17.8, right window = 16.3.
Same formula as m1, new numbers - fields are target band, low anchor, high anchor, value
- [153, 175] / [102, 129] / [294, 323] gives 1.54 min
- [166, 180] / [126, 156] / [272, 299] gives 0.51 min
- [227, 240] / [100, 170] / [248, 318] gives 1.36 min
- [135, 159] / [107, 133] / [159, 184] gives 0.66 min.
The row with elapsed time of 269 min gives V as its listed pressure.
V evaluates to 15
